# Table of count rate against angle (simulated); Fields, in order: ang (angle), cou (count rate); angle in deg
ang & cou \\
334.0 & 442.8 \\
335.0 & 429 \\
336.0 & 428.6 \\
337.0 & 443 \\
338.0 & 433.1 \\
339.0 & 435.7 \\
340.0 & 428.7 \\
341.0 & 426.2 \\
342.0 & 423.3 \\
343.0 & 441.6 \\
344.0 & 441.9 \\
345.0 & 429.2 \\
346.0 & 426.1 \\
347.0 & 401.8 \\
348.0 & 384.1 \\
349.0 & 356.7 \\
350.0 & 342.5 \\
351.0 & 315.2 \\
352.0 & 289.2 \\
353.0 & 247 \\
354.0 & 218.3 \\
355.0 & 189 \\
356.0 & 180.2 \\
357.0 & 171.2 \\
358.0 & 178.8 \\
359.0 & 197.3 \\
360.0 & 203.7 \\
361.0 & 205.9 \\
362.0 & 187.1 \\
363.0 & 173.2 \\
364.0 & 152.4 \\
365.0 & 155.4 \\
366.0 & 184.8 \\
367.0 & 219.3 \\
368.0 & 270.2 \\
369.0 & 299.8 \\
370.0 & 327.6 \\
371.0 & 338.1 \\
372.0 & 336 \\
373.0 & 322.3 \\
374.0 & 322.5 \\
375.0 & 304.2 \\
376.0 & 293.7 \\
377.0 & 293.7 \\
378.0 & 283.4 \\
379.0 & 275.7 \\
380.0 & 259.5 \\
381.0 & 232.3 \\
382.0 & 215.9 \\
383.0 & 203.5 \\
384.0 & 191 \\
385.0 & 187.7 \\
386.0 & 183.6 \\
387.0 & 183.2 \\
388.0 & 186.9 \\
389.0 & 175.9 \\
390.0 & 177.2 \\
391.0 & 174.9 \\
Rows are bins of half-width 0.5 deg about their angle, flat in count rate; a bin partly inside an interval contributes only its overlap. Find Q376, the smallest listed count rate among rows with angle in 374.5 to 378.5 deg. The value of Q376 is 283.4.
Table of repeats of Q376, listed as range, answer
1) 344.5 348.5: 384.1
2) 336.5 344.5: 423.3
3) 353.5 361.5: 171.2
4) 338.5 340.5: 428.7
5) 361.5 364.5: 152.4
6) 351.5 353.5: 247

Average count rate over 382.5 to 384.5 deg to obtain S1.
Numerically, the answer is 197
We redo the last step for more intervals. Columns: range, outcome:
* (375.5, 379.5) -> 287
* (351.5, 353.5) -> 268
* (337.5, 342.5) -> 429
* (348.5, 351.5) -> 338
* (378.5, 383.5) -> 237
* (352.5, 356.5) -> 209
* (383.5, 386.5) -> 187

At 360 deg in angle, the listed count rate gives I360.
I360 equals 203.7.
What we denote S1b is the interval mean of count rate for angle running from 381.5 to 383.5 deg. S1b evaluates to 210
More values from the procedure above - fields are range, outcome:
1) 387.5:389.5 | 181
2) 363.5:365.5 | 154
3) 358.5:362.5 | 199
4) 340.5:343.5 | 430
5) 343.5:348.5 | 417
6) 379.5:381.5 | 246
